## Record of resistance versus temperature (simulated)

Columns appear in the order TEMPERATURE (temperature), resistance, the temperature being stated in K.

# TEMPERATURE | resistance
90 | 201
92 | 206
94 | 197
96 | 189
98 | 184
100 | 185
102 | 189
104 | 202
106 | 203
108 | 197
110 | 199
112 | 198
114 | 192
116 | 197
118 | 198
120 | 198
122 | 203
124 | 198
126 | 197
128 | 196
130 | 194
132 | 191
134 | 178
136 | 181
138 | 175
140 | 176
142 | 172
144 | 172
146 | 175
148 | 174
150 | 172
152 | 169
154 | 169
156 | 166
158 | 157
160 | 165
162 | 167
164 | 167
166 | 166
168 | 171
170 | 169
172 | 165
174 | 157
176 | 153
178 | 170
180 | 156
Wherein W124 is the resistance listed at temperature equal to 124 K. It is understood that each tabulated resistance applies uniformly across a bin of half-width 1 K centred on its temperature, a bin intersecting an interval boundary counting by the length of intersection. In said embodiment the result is 198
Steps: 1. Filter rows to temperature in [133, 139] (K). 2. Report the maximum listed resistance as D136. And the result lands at 181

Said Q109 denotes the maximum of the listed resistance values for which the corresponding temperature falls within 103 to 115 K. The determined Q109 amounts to 203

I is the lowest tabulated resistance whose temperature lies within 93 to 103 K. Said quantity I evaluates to 184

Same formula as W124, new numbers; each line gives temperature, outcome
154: 169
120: 198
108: 197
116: 197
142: 172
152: 169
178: 170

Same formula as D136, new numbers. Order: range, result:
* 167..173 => 171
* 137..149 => 176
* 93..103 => 197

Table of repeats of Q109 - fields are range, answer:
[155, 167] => 167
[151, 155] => 169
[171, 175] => 165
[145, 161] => 175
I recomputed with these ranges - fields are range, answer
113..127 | 192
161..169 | 166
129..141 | 175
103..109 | 197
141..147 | 172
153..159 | 157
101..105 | 189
